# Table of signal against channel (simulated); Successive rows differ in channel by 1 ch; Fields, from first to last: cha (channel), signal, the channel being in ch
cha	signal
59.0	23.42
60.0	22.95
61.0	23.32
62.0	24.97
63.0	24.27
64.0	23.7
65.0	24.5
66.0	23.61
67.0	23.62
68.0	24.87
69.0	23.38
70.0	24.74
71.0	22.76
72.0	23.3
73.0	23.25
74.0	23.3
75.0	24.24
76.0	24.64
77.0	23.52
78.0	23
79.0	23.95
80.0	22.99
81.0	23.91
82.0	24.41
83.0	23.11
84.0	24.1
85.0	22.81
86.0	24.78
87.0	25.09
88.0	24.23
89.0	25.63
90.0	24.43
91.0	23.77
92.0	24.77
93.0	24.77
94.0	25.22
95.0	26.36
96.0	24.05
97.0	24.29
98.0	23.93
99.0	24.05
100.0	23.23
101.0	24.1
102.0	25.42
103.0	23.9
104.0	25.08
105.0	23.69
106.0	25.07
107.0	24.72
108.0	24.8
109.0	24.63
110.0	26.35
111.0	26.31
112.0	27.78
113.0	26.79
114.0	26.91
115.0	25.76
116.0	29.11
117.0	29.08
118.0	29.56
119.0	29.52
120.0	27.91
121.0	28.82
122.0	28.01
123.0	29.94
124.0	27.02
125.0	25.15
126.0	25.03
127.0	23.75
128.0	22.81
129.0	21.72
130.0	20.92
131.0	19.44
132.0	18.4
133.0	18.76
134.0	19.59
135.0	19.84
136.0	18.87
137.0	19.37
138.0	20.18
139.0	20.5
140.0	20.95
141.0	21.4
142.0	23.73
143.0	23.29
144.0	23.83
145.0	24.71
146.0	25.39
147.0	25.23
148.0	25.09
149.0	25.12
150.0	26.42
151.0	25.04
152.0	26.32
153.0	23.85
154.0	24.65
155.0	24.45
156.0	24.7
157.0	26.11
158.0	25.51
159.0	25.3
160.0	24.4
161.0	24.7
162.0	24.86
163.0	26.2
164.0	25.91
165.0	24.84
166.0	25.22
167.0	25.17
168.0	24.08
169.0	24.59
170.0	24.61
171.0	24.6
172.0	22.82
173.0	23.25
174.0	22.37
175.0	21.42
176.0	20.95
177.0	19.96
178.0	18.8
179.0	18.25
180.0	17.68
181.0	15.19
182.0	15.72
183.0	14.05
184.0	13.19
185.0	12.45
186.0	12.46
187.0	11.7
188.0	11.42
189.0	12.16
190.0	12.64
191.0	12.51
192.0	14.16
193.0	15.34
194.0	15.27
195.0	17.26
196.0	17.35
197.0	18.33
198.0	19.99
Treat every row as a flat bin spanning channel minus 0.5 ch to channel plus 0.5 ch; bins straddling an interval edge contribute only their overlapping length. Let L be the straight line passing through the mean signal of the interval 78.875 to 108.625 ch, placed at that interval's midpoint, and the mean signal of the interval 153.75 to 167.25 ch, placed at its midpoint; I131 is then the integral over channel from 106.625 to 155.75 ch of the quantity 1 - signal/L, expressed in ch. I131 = 0.7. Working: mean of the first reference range 24.4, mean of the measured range 24.4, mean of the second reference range 25.2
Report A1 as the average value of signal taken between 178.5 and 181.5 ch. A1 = 17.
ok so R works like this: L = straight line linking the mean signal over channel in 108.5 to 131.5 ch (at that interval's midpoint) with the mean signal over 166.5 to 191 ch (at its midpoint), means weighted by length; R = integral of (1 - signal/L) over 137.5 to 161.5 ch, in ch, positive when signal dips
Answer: -2.3 ch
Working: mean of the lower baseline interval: 26.2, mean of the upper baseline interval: 18.2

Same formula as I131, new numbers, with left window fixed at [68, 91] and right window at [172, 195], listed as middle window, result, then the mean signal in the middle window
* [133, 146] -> -1.4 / 21.4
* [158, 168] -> -4.2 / 25.1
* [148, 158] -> -3.7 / 25.2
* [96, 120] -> -4.5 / 25.8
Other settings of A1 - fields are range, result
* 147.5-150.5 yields 25.5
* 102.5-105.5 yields 24.2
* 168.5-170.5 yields 24.6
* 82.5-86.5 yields 23.7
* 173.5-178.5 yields 20.7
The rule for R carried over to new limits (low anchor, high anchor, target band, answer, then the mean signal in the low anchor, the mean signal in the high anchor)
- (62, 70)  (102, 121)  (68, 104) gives 1.49 ch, 24.1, 26.5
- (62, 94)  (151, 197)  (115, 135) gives -2.41 ch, 24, 20.2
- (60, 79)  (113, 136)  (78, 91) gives 0.01 ch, 23.8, 24.8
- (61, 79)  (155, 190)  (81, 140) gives -4.73 ch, 23.9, 20.7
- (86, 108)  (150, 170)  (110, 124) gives -1.86 ch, 24.6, 25.1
